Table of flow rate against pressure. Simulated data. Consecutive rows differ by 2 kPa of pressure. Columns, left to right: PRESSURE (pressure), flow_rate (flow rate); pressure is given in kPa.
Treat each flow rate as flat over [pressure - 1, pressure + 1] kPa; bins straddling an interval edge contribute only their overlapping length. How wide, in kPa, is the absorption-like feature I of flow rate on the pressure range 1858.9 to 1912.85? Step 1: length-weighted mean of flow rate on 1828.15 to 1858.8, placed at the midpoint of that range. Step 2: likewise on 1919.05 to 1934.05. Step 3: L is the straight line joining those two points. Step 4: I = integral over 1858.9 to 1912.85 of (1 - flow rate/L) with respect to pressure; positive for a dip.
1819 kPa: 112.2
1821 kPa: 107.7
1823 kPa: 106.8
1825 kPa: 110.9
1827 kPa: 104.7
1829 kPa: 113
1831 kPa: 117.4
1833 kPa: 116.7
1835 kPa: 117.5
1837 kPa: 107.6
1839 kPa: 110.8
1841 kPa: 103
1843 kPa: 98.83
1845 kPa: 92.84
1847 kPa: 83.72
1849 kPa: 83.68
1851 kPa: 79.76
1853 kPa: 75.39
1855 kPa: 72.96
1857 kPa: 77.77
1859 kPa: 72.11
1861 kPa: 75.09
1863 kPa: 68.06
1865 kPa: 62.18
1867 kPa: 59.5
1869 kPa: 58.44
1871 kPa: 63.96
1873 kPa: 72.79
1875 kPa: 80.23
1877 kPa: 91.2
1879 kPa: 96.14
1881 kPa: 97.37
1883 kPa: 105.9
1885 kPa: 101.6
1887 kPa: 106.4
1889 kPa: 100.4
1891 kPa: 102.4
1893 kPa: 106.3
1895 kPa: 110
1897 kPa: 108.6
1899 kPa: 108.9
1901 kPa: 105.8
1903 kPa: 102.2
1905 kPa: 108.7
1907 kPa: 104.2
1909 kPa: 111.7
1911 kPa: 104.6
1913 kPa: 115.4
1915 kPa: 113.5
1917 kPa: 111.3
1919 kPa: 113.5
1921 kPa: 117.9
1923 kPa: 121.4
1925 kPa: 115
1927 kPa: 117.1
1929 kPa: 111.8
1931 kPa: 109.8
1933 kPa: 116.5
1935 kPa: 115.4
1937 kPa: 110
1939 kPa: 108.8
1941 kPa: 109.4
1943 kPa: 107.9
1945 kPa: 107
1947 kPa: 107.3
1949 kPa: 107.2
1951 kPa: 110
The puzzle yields 7.0 kPa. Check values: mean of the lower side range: 96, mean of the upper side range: 116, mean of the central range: 92.7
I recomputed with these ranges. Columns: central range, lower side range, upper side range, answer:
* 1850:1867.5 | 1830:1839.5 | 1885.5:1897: 6.13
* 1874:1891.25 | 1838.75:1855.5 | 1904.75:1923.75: 0.58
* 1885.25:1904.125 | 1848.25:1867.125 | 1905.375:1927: -1.41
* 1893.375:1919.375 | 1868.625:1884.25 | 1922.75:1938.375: -2.09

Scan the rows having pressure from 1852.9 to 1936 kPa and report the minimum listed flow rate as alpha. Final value 58.44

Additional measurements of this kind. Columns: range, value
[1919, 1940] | 108.8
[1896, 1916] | 102.2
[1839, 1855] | 72.96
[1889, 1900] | 100.4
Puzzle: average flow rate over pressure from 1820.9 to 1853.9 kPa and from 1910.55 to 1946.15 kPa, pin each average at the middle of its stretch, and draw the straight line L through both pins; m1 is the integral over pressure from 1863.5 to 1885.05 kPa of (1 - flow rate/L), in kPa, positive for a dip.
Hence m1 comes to 5.41 kPa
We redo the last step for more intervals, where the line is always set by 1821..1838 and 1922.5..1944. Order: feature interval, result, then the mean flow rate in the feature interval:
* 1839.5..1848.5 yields 1.4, 94.9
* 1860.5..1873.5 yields 5.4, 65.1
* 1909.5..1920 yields 0.1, 112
